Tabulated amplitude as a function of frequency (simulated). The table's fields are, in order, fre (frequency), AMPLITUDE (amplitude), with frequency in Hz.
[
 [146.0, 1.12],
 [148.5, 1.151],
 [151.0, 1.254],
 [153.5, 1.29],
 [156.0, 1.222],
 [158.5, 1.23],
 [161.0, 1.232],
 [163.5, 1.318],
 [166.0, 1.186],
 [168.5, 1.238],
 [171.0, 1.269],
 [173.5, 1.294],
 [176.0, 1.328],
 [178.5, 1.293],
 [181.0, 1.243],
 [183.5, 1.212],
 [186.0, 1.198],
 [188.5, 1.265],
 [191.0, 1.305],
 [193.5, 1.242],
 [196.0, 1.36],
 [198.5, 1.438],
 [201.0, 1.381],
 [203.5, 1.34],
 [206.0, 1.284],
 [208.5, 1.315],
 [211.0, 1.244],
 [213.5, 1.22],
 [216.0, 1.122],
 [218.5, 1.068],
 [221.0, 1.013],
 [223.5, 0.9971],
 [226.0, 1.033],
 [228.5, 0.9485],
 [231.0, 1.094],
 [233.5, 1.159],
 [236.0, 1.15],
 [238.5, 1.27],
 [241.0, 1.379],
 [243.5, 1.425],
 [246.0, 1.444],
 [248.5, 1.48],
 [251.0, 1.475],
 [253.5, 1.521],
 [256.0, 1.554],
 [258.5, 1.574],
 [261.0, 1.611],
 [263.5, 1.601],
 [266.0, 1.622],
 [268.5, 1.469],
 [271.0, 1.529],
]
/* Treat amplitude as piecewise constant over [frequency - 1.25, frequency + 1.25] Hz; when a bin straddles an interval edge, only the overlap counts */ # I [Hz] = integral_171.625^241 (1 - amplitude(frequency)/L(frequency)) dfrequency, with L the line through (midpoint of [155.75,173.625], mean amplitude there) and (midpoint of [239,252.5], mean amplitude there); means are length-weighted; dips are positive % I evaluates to 6.2 Hz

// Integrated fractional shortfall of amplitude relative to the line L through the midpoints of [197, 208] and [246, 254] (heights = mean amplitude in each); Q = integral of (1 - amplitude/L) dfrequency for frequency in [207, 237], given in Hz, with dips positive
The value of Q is 6.2 Hz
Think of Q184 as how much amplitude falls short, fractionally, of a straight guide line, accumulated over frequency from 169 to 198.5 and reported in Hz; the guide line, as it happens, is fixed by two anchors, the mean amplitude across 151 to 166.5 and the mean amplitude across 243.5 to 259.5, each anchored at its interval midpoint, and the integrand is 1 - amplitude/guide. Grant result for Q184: 0.8 Hz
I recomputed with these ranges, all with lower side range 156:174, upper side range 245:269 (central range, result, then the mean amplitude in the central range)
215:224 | 2.33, 1.05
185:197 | 0.51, 1.27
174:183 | 0.06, 1.28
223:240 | 4.16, 1.1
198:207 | 0.06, 1.36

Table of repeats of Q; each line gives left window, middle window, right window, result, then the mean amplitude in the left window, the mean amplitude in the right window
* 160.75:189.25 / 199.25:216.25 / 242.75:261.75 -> 0.96 Hz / 1.26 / 1.51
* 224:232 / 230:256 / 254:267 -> -1.39 Hz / 1.02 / 1.59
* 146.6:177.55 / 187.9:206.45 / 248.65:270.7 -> 0.35 Hz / 1.25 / 1.55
